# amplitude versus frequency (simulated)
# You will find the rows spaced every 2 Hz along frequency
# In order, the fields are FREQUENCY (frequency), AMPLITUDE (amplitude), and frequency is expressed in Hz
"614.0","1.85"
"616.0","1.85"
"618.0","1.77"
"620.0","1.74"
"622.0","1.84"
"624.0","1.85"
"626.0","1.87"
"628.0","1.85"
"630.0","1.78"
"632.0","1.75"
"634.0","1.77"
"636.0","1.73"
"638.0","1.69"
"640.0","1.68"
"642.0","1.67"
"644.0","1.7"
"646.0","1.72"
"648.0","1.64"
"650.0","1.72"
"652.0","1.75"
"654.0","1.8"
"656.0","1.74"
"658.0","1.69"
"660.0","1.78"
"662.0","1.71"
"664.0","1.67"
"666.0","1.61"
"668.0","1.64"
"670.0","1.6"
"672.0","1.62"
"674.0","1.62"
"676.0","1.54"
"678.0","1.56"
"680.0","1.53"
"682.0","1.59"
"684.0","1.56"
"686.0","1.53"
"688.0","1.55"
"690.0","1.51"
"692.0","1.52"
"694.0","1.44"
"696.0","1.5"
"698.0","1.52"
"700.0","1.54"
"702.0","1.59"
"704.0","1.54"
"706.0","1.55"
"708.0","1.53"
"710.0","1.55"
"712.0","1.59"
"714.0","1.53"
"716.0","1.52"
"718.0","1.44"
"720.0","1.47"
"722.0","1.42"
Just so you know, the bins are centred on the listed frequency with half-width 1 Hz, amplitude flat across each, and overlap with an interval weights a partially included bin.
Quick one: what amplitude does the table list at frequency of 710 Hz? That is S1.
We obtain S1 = 1.55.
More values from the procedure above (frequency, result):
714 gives 1.53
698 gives 1.52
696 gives 1.5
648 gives 1.64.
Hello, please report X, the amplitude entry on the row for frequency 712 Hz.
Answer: 1.59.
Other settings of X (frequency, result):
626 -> 1.87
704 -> 1.54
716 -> 1.52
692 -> 1.52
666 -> 1.61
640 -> 1.68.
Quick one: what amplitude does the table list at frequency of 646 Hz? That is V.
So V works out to 1.72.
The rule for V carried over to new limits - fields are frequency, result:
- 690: 1.51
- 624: 1.85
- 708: 1.53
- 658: 1.69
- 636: 1.73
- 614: 1.85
